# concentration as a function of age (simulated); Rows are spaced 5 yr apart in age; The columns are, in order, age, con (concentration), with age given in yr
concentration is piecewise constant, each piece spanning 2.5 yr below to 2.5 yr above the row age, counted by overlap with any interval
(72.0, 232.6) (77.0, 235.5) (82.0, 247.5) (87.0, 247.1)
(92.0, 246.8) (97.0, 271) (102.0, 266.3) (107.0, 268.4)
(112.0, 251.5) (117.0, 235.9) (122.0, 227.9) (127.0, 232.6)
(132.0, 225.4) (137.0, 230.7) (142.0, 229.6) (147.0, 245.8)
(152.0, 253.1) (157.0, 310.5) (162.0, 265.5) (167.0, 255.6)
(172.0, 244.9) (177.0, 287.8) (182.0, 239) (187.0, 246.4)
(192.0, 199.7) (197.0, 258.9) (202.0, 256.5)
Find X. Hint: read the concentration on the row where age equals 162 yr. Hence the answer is 265.5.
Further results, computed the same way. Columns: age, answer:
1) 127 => 232.6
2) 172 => 244.9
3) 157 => 310.5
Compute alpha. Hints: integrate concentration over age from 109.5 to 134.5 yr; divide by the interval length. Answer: 235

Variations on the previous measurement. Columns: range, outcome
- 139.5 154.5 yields 243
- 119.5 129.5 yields 230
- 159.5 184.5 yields 259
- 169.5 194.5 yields 244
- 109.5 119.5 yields 244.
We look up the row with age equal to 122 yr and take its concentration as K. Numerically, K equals 227.9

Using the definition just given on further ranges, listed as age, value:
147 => 245.8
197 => 258.9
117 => 235.9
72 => 232.6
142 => 229.6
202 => 256.5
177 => 287.8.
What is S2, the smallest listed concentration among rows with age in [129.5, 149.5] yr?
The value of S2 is 225.4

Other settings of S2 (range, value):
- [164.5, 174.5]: 244.9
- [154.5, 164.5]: 265.5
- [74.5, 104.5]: 235.5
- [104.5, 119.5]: 235.9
